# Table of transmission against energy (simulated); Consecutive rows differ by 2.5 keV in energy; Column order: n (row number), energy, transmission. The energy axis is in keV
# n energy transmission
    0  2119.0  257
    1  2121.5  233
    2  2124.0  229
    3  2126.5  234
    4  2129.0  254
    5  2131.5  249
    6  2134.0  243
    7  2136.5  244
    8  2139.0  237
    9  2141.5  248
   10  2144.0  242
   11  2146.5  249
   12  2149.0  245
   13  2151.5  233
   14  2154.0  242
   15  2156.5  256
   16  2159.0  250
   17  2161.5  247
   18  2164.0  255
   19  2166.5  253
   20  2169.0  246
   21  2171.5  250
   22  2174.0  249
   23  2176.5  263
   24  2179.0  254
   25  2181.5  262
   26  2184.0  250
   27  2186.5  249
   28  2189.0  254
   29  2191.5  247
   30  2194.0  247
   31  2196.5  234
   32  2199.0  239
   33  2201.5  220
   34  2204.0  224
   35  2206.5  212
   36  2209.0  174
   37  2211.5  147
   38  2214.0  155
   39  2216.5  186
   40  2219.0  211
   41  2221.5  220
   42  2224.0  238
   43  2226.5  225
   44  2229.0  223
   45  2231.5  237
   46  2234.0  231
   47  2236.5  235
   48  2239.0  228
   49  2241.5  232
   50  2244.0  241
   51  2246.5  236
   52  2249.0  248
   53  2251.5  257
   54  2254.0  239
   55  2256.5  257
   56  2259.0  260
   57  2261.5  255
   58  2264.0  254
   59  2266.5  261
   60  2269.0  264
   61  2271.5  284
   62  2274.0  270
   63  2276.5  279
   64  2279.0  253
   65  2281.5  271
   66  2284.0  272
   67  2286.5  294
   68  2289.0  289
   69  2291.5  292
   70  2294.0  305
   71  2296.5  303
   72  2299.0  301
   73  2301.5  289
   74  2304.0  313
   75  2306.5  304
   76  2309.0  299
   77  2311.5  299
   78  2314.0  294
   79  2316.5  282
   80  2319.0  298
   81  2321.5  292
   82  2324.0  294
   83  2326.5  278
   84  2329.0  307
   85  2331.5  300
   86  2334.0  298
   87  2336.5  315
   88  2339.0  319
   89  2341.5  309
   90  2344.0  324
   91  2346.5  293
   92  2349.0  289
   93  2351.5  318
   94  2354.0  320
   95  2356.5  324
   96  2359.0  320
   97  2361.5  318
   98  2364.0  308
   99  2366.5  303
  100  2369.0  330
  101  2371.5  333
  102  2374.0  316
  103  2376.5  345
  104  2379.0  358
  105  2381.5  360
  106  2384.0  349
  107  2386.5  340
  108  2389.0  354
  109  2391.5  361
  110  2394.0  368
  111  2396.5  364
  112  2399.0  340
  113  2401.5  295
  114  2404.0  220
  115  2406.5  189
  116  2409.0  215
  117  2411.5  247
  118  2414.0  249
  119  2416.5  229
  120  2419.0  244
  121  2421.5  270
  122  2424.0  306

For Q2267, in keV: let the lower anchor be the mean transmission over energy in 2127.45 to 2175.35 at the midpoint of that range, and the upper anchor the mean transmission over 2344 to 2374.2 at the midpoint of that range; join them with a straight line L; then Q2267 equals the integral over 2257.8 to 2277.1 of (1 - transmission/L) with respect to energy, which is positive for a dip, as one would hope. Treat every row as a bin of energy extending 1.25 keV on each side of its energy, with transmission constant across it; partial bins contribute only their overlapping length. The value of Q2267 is 1.31 keV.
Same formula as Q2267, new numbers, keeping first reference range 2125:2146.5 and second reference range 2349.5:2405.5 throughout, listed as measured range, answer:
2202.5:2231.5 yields 7.38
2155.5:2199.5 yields 1.36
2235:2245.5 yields 1.74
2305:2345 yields 1.19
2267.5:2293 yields 1.51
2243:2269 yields 3.12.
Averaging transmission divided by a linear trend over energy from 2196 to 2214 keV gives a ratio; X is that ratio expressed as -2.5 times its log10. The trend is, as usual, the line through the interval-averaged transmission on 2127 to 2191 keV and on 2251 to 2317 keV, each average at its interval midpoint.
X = 0.27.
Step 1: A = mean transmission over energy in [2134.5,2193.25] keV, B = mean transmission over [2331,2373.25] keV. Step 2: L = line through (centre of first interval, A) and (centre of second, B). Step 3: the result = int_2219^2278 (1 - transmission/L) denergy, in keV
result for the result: 6.8 keV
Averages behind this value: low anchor 249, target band 246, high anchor 313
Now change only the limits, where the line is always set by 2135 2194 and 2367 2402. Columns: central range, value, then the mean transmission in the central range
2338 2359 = 1.0 keV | 312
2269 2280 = 0.9 keV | 271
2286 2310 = 0.6 keV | 299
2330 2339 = 0.4 keV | 306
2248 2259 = 1.4 keV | 251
